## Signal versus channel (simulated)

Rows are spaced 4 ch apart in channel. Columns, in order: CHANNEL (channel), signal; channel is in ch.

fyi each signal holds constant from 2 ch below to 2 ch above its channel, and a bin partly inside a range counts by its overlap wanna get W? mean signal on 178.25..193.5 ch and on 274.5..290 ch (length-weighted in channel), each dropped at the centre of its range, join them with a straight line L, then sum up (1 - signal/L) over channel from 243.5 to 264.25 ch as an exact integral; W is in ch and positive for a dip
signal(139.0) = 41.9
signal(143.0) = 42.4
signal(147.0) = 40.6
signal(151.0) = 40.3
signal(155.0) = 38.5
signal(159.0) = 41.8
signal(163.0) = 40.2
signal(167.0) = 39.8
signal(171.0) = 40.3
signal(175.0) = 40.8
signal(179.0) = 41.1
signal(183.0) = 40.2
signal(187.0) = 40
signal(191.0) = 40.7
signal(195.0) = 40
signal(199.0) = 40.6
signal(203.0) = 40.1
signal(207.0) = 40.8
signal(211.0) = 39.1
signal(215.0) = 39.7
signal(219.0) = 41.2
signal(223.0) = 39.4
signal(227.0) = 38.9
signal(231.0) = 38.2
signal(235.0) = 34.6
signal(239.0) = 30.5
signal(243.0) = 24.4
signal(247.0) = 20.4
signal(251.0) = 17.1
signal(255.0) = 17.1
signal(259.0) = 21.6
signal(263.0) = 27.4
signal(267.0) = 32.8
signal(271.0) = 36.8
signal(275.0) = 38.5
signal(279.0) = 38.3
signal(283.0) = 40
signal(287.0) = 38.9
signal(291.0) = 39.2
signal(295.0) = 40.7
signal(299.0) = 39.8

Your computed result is 9.83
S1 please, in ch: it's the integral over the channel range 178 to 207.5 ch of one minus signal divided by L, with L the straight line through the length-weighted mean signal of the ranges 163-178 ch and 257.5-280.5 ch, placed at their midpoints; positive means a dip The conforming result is -1.4 ch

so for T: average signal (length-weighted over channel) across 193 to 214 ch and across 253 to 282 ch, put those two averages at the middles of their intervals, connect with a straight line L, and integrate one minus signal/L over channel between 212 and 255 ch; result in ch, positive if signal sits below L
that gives 5.0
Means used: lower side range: 40.1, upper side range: 30.7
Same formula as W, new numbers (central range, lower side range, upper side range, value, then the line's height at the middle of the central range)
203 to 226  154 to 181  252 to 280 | -3.1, 35.3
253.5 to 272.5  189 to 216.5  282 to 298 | 6.0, 39.8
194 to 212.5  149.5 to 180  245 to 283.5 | -2.3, 35.8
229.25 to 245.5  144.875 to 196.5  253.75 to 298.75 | 2.3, 36.5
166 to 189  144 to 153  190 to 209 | 0.1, 40.5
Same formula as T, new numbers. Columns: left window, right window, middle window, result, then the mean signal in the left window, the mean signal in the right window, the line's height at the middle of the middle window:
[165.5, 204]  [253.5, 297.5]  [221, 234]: -0.4 ch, 40.4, 34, 37.4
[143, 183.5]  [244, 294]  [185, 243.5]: -3.9 ch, 40.5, 30.8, 35.8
